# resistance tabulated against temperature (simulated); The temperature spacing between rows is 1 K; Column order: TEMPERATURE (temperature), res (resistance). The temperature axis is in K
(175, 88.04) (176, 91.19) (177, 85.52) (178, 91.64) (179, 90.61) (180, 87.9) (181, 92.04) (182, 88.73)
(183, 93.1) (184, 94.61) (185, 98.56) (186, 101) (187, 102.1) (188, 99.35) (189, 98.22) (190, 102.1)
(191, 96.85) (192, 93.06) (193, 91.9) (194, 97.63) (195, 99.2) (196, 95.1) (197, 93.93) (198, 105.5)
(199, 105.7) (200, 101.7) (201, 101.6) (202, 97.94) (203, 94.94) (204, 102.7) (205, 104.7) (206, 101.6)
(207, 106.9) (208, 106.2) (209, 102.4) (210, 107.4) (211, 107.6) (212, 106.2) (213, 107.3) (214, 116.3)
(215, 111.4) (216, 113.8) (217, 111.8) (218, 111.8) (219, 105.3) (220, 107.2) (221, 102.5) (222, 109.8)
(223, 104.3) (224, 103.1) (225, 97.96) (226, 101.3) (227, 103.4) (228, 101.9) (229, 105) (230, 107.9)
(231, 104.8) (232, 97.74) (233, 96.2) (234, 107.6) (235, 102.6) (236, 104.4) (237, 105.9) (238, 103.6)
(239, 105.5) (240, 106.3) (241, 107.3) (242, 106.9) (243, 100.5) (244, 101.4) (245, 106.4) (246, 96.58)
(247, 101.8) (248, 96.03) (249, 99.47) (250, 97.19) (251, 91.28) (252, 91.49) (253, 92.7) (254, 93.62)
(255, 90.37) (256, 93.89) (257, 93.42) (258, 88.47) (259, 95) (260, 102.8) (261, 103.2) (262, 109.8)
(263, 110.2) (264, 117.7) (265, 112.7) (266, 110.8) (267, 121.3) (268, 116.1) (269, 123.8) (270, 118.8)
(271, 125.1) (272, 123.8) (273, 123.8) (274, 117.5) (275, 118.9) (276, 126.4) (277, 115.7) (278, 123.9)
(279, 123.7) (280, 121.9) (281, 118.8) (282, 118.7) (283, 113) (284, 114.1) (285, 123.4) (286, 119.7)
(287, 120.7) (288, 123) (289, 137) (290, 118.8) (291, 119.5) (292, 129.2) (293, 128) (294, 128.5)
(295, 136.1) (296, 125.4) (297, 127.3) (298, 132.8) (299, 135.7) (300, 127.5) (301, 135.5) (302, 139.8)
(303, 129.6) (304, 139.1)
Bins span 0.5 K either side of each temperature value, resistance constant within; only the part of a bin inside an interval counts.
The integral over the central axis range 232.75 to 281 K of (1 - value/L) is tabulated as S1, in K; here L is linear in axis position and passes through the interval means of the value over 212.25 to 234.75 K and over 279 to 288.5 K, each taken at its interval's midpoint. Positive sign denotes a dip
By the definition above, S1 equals 2.62 K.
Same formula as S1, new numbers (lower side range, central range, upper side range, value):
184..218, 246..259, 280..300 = 2.4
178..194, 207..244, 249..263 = -3.7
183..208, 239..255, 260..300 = 1.9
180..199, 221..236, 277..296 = 0.6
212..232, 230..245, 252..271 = 0.3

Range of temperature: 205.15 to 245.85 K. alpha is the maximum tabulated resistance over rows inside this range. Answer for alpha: 116.3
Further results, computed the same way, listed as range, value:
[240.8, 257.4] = 107.3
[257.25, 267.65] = 121.3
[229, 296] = 137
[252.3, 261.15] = 103.2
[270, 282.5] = 126.4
